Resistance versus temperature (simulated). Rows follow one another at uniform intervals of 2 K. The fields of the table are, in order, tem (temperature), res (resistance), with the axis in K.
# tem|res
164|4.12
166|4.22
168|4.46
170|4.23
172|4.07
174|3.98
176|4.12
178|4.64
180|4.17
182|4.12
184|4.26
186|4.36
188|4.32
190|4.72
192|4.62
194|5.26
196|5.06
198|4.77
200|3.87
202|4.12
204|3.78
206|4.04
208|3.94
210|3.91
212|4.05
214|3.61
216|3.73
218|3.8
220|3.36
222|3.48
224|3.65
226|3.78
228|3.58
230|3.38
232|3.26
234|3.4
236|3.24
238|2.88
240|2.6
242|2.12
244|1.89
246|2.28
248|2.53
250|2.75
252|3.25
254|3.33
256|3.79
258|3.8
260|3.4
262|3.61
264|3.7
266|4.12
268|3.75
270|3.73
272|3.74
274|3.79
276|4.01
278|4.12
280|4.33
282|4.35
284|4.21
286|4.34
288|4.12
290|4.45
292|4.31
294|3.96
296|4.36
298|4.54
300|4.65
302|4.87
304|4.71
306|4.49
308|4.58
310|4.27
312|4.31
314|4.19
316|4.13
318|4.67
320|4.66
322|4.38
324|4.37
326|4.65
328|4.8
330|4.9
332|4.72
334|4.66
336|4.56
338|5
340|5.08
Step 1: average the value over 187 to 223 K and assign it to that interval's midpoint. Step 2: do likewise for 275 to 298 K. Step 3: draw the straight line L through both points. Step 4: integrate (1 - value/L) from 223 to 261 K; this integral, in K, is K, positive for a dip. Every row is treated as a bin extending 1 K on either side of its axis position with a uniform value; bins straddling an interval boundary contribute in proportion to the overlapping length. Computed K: 9.8 K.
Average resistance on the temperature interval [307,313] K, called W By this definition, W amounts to 4.39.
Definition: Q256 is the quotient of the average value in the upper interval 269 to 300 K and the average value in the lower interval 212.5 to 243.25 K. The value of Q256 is 1.26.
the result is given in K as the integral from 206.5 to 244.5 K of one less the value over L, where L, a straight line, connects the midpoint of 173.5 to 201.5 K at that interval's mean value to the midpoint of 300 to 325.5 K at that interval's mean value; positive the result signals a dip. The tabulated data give 9.2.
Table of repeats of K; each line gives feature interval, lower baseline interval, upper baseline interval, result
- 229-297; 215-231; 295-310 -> 9.2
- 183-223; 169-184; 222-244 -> -4.8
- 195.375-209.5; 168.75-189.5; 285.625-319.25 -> 0.3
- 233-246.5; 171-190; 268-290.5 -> 4.9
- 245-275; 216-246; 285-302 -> 2.4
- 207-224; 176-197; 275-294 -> 2.7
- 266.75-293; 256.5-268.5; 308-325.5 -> -1.0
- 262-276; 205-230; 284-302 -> 1.2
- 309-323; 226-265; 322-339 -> 0.1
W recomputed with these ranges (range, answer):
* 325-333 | 4.77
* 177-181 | 4.4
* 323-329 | 4.61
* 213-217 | 3.67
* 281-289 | 4.26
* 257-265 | 3.63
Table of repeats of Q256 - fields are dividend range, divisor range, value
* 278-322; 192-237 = 1.13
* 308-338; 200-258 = 1.35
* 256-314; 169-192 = 0.97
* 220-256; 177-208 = 0.70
